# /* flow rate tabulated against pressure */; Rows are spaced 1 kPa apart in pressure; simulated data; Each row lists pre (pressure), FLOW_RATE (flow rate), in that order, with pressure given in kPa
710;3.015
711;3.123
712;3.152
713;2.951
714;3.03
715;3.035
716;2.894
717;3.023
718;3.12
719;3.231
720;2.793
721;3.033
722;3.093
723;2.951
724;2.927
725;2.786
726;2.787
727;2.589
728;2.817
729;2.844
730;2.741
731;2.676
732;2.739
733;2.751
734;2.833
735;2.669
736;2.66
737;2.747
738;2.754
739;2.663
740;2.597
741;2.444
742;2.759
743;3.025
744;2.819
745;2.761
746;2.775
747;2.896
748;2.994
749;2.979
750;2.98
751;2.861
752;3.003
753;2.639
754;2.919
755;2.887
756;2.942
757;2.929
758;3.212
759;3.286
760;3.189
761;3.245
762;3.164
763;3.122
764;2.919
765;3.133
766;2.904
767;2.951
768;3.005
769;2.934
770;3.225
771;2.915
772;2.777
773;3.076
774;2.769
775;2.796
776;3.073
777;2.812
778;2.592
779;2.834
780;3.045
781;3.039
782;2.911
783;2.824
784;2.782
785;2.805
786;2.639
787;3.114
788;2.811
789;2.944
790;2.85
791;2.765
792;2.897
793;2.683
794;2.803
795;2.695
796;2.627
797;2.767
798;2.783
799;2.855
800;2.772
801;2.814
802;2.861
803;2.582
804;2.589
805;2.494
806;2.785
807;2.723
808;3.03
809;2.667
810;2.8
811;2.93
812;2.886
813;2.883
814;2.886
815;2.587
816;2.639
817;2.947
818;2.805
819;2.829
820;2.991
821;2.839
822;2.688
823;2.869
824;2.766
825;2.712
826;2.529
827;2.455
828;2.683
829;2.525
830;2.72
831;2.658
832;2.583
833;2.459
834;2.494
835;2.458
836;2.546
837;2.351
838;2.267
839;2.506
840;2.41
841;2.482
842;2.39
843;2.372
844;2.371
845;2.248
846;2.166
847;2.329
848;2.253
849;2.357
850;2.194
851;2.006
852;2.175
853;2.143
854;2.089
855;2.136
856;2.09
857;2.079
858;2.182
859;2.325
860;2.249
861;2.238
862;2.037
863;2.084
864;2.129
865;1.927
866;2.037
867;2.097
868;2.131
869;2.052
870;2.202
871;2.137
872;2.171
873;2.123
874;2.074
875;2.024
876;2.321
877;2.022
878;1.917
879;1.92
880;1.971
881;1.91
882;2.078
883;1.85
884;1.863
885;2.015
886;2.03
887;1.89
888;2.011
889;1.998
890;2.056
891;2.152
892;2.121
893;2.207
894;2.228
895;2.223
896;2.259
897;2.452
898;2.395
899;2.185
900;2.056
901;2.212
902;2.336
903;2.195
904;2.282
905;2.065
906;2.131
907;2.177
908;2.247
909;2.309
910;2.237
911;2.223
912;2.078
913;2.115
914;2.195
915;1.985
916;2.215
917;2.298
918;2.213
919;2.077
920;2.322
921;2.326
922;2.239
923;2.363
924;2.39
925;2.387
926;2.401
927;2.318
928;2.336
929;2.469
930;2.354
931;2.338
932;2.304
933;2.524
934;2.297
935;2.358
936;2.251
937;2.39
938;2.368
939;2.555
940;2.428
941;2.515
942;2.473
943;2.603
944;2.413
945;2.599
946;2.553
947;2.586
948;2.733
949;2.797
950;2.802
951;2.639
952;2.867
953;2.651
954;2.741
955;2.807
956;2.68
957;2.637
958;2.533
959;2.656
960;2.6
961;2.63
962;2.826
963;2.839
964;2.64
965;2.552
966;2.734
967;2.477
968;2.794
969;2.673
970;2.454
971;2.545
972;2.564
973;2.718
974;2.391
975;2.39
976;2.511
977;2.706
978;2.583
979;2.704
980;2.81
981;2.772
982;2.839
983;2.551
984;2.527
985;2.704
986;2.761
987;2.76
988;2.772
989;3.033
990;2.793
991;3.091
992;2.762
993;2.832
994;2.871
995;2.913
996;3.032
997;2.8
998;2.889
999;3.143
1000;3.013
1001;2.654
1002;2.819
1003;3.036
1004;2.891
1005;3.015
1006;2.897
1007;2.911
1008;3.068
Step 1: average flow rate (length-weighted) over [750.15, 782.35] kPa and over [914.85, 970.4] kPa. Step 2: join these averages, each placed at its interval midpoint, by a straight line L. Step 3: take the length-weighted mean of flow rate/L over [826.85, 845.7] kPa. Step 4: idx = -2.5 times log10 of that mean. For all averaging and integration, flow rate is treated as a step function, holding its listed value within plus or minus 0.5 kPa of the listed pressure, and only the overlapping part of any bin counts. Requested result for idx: 0.13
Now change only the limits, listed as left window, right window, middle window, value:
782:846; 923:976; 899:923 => 0.18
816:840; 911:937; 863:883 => 0.20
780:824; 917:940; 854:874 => 0.21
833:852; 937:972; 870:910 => 0.16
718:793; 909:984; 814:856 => 0.10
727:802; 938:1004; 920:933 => 0.16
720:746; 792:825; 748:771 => -0.09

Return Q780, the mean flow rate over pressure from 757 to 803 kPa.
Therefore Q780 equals 2.91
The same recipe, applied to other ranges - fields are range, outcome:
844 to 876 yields 2.15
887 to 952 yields 2.32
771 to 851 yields 2.69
